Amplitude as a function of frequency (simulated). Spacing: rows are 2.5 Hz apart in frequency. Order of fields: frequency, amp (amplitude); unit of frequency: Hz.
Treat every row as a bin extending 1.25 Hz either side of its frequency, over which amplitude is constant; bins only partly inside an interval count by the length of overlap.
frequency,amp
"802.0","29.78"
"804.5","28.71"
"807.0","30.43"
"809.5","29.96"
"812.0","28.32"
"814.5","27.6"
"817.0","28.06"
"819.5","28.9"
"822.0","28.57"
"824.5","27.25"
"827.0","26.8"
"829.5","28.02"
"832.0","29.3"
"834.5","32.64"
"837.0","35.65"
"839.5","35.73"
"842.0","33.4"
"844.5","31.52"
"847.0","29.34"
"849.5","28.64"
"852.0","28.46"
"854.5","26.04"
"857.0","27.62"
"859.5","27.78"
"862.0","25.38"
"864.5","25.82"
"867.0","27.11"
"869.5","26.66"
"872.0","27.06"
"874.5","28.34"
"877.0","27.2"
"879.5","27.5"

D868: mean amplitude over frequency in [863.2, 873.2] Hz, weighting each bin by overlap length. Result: 26.7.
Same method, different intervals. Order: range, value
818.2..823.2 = 28.7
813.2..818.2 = 27.8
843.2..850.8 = 29.8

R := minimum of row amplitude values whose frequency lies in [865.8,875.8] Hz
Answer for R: 26.66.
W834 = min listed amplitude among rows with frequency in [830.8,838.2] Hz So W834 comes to 29.3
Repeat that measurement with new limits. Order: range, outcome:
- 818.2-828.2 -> 26.8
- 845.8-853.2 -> 28.46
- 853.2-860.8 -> 26.04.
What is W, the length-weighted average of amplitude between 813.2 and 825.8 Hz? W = 28.1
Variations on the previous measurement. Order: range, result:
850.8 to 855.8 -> 27.2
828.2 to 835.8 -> 30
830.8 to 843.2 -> 33.4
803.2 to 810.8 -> 29.7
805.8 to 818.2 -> 28.9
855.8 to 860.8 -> 27.7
